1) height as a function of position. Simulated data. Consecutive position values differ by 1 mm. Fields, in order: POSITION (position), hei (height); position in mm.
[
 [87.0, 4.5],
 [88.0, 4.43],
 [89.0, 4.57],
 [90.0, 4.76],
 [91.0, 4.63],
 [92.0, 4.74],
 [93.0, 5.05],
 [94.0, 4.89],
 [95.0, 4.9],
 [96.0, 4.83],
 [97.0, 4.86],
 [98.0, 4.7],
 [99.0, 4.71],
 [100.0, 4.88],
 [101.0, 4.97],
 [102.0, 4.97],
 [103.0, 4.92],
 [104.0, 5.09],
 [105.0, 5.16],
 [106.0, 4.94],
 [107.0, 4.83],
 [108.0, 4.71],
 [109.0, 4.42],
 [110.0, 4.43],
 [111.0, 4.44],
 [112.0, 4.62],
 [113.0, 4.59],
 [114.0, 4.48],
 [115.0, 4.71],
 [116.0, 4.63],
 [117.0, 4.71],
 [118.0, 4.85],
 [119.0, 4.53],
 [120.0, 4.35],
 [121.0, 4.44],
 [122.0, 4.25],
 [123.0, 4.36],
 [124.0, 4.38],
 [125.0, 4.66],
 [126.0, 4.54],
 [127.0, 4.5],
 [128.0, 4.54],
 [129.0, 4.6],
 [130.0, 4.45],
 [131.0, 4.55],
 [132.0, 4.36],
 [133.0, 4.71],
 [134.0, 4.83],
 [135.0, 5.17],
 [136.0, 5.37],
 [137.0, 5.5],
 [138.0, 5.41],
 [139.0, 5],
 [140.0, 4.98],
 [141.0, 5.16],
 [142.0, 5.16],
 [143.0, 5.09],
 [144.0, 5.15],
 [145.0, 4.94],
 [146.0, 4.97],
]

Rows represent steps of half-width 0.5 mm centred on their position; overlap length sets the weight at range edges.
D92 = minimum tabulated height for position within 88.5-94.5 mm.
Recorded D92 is 4.57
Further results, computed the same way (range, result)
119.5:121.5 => 4.35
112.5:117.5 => 4.48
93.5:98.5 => 4.7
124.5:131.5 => 4.45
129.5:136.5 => 4.36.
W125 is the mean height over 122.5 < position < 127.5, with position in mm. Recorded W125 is 4.49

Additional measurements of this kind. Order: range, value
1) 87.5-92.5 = 4.63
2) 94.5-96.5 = 4.87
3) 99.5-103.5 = 4.94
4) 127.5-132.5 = 4.5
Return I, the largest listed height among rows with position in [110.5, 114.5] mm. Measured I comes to 4.62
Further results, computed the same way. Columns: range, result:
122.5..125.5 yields 4.66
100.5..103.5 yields 4.97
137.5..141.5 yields 5.41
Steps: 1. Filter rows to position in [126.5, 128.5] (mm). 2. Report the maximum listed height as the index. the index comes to 4.54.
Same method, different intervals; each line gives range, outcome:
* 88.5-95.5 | 5.05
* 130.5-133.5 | 4.71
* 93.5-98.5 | 4.9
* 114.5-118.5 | 4.85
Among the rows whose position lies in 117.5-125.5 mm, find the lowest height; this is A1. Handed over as 4.25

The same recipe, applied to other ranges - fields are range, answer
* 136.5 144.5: 4.98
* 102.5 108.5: 4.71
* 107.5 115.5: 4.42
